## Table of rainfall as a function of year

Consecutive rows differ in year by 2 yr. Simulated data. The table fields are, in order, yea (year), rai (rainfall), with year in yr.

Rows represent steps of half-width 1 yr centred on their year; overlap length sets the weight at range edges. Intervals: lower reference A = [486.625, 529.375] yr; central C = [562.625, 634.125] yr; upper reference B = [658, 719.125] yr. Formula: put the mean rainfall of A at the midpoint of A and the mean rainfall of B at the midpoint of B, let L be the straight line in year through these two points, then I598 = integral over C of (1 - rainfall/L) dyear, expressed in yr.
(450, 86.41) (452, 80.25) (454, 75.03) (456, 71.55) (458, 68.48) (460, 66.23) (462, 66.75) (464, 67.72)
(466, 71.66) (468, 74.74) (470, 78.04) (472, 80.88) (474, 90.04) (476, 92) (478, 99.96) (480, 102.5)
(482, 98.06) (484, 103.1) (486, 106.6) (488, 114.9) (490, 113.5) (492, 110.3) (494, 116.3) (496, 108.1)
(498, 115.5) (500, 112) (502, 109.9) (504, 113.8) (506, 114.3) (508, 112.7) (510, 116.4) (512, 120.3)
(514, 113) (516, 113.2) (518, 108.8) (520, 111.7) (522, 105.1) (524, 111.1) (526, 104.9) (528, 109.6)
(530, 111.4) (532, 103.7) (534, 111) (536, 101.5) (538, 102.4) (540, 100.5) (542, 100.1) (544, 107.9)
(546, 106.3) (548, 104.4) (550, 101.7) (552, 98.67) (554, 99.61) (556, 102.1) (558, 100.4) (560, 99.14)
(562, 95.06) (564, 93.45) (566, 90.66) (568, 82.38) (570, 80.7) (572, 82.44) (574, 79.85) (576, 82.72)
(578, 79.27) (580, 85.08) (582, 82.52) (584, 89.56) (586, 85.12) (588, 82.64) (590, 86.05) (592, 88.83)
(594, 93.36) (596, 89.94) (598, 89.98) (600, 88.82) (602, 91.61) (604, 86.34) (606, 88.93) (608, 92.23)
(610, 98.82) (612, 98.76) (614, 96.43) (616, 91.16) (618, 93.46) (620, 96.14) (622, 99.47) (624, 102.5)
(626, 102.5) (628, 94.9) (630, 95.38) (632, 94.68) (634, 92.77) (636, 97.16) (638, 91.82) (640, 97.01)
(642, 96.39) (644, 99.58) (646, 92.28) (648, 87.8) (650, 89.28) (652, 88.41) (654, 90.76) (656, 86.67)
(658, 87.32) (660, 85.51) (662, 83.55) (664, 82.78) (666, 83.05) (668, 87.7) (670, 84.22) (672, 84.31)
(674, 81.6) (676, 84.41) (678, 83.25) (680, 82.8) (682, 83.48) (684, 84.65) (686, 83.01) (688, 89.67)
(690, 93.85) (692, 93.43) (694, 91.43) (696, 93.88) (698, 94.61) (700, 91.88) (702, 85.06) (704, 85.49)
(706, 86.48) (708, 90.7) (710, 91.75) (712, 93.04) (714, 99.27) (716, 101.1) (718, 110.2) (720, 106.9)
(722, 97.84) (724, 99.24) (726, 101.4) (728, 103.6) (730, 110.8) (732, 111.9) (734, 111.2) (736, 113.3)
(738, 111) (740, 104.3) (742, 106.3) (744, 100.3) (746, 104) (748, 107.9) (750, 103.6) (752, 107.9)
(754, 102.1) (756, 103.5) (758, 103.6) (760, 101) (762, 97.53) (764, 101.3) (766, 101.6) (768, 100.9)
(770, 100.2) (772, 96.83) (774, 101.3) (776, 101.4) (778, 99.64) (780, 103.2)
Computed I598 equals 7.14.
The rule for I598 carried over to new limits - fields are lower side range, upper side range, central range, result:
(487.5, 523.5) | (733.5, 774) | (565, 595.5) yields 7.0 yr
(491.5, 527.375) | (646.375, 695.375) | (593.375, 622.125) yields 1.1 yr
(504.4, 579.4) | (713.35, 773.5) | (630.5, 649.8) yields 1.6 yr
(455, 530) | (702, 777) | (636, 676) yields 5.0 yr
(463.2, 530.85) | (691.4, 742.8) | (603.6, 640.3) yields 2.2 yr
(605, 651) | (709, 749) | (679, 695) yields 2.0 yr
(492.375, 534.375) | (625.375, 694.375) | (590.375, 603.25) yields 1.1 yr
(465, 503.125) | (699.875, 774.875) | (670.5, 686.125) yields 2.7 yr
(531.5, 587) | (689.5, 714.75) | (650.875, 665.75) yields 1.0 yr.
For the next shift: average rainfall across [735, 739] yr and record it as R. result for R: 112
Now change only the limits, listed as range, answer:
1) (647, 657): 88.6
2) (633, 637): 95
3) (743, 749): 104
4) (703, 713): 89.5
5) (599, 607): 88.9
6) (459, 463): 66.5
